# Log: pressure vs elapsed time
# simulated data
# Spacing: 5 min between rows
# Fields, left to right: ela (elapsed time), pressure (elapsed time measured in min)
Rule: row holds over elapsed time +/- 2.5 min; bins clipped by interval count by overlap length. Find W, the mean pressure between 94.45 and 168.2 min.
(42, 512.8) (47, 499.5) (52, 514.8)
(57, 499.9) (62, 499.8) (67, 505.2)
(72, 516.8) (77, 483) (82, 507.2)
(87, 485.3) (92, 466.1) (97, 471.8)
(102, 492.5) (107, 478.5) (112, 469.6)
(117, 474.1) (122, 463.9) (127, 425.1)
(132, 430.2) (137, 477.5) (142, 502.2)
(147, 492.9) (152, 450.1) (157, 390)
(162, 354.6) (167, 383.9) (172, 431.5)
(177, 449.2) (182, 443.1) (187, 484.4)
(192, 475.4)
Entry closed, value 452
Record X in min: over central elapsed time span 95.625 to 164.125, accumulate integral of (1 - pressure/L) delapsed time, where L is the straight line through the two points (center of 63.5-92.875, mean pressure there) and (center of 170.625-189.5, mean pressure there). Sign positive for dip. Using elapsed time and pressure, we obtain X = 2.7 min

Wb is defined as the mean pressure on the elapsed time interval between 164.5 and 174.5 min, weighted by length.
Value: 408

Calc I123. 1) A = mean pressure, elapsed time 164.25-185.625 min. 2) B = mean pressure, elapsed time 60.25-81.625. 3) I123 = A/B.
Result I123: 0.86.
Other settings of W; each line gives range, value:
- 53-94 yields 496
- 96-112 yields 480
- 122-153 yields 464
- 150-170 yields 394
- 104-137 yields 459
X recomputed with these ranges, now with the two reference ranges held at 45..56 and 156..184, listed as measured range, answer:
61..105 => -1.1 min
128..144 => -1.0 min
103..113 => -0.4 min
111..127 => -0.4 min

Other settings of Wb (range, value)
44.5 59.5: 505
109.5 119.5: 472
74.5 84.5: 495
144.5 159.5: 444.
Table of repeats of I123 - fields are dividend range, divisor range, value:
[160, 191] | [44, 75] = 0.85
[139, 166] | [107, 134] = 0.96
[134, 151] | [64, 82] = 0.97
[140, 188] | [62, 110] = 0.89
